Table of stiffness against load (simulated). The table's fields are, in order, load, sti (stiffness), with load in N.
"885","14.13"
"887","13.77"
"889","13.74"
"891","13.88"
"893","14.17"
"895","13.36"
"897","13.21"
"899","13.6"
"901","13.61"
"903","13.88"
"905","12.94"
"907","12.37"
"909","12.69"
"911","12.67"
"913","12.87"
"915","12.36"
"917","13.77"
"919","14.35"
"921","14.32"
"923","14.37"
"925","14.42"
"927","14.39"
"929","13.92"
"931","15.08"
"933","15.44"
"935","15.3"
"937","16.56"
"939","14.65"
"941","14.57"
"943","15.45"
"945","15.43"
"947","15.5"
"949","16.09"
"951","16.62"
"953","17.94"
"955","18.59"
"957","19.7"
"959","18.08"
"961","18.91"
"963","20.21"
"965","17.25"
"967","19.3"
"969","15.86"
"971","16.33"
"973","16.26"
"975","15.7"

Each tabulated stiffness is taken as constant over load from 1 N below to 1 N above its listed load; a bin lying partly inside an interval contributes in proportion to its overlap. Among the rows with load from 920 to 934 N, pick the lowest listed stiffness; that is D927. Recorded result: 13.92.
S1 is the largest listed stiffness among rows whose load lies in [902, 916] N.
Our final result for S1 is 13.88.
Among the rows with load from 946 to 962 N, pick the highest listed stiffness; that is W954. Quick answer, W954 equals 19.7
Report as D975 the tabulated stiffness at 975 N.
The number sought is 15.7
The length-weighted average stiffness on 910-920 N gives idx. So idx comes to 13.2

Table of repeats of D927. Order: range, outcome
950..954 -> 16.62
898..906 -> 12.94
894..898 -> 13.21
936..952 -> 14.57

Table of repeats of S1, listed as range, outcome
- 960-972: 20.21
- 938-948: 15.5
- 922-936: 15.44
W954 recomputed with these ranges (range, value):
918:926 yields 14.42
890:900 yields 14.17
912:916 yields 12.87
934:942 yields 16.56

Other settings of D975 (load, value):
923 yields 14.37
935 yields 15.3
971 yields 16.33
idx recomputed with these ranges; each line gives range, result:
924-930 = 14.2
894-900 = 13.4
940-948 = 15.2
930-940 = 15.4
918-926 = 14.4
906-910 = 12.5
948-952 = 16.4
